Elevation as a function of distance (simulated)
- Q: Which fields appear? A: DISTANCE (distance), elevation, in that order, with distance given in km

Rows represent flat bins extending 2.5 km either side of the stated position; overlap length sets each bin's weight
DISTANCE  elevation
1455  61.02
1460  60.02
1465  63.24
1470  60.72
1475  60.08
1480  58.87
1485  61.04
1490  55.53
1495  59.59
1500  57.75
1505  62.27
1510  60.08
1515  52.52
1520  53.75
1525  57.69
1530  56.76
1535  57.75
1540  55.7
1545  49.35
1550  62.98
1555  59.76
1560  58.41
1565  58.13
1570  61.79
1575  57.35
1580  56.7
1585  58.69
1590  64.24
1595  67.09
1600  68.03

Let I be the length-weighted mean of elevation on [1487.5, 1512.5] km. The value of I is 59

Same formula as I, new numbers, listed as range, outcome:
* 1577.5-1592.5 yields 59.9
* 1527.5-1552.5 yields 56.5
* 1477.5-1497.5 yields 58.8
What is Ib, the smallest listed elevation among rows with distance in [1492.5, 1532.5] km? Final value 52.52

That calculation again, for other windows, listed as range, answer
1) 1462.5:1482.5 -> 58.87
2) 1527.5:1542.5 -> 55.7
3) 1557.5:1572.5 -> 58.13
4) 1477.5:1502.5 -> 55.53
